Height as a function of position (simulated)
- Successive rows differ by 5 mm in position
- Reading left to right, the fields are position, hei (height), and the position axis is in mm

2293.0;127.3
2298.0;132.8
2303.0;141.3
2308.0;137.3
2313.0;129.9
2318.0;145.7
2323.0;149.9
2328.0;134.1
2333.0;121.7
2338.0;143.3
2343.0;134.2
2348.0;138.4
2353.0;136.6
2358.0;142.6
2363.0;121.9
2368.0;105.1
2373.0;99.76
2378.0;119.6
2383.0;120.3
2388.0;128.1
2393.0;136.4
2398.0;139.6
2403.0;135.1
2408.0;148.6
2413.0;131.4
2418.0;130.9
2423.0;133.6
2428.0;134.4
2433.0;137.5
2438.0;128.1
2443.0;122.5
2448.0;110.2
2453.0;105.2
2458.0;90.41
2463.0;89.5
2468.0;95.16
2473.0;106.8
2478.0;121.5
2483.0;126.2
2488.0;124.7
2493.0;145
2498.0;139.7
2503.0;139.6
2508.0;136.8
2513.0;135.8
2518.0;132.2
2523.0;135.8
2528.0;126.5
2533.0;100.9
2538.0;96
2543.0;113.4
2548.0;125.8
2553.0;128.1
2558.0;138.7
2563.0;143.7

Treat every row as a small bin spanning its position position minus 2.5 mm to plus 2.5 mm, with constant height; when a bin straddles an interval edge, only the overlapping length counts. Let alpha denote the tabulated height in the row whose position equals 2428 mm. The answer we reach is 134.4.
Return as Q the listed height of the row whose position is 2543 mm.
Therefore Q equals 113.4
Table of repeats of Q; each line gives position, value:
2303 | 141.3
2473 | 106.8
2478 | 121.5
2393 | 136.4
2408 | 148.6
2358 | 142.6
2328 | 134.1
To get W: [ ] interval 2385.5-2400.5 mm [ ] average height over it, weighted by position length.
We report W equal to 135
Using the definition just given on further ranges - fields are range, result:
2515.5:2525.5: 134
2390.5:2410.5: 140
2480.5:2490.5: 125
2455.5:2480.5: 101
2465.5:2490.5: 115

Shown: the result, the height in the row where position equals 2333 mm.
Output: 121.7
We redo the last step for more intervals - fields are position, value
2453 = 105.2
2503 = 139.6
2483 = 126.2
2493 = 145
